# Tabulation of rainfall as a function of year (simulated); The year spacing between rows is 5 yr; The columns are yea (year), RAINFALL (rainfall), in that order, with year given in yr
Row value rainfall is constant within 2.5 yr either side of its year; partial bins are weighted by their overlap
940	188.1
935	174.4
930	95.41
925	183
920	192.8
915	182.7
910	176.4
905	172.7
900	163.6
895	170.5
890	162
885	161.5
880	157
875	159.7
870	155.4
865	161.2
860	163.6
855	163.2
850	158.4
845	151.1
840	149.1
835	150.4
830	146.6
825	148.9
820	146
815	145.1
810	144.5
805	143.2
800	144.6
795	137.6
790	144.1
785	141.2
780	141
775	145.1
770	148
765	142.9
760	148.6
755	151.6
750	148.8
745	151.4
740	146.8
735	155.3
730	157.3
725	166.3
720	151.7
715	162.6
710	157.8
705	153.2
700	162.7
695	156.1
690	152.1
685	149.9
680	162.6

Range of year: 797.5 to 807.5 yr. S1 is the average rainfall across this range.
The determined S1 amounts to 144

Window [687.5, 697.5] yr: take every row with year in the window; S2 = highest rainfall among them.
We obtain 156.1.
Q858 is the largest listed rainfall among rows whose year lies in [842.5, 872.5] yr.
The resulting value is 163.6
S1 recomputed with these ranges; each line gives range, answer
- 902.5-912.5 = 175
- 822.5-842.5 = 149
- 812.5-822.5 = 146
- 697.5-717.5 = 159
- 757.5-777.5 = 146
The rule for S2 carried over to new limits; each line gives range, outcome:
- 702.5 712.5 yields 157.8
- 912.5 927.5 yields 192.8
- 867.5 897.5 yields 170.5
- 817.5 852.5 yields 158.4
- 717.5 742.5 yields 166.3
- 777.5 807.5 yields 144.6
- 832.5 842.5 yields 150.4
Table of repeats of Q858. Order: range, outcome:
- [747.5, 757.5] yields 151.6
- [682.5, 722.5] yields 162.7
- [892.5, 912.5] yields 176.4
